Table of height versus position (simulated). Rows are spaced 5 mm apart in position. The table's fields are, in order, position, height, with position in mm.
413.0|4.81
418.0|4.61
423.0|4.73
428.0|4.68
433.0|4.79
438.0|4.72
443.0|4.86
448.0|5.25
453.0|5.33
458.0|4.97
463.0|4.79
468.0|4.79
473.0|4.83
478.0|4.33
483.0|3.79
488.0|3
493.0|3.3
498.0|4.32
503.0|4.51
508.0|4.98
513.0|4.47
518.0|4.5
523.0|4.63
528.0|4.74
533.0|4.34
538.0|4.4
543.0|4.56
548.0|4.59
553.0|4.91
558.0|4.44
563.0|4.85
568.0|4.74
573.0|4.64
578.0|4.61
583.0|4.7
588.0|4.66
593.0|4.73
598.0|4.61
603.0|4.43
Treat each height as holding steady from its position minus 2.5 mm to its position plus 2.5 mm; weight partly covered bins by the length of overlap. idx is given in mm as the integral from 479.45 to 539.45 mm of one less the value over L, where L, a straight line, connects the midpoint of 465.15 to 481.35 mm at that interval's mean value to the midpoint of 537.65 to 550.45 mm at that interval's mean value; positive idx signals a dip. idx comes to 4.2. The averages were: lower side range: 4.61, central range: 4.25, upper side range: 4.54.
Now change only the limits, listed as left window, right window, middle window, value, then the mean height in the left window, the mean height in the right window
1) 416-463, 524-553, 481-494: 3.8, 4.88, 4.56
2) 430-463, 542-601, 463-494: 5.0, 4.97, 4.67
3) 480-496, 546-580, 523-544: -1.7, 3.42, 4.69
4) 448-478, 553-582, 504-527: 0.7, 4.92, 4.68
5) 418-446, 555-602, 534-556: 0.4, 4.75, 4.66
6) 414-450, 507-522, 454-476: -0.7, 4.8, 4.61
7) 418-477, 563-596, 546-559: 0.1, 4.86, 4.69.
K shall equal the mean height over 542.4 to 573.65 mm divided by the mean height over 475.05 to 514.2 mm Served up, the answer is 1.15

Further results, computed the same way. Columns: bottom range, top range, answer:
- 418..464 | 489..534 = 0.89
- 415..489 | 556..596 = 1.00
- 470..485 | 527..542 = 1.03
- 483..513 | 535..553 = 1.13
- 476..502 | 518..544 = 1.20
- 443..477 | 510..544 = 0.91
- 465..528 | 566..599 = 1.08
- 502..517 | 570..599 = 1.00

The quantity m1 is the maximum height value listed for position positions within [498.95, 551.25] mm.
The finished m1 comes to 4.98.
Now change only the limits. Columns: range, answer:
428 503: 5.33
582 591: 4.7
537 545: 4.56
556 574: 4.85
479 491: 3.79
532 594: 4.91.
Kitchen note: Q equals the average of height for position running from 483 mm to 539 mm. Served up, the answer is 4.26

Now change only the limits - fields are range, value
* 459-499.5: 4.17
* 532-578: 4.62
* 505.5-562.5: 4.61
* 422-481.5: 4.82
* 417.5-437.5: 4.71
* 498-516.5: 4.6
